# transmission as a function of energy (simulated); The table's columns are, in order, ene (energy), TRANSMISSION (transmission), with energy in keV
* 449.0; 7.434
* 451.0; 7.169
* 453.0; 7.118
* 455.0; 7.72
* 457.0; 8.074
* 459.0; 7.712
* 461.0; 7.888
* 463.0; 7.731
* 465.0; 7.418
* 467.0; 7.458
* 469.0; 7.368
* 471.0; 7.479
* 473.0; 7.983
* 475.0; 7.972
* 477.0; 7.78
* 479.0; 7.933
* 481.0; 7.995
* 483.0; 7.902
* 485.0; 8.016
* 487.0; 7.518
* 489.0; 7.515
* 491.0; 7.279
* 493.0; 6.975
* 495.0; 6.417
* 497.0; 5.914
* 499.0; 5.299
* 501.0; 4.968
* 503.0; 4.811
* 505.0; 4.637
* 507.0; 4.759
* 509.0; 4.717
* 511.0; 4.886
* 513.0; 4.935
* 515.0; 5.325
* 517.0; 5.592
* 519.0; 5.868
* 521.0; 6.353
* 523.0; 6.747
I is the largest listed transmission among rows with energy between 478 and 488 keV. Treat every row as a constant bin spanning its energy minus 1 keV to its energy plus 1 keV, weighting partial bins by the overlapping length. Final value 8.016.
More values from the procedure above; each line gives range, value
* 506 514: 4.935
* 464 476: 7.983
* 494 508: 6.417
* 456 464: 8.074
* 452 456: 7.72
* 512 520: 5.868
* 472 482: 7.995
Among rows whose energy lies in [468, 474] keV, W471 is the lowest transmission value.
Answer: 7.368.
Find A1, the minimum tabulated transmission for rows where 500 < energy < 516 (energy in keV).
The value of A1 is 4.637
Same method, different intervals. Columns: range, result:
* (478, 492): 7.279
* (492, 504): 4.811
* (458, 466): 7.418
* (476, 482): 7.78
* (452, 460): 7.118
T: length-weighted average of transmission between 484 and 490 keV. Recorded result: 7.68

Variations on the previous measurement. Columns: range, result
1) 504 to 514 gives 4.79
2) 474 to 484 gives 7.92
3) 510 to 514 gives 4.91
